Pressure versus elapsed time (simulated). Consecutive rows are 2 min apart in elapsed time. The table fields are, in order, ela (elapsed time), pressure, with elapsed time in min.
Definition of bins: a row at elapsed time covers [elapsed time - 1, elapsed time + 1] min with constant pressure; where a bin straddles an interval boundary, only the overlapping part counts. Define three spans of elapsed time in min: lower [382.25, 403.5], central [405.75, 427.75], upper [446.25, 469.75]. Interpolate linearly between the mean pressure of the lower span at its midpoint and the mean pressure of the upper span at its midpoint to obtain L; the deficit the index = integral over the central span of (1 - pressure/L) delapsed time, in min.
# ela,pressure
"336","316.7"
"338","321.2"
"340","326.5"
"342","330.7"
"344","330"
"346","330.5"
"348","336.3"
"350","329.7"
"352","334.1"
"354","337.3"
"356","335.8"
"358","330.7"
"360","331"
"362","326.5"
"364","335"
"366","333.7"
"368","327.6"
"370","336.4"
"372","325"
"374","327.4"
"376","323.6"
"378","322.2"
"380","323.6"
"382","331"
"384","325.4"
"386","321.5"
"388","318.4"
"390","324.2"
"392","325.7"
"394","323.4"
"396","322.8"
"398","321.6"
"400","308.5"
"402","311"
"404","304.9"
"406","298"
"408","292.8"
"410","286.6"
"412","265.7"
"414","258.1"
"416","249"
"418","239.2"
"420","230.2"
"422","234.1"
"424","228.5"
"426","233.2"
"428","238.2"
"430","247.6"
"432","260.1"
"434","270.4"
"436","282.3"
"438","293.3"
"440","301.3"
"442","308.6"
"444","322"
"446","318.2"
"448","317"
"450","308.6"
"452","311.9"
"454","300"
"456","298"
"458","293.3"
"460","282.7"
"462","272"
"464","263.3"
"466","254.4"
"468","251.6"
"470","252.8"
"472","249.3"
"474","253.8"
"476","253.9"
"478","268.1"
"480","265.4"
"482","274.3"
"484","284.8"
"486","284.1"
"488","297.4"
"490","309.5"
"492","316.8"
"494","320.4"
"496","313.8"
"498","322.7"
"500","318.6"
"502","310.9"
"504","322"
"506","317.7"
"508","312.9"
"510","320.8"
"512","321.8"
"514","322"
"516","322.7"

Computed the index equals 3.87 min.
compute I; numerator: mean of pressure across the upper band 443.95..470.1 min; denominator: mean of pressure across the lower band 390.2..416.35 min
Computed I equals 1.0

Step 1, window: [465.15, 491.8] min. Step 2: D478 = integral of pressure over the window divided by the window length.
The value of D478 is 271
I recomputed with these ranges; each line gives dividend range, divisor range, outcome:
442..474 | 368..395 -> 0.88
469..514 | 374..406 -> 0.92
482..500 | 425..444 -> 1.12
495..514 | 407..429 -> 1.27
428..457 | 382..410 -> 0.93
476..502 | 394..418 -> 1.02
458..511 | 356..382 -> 0.88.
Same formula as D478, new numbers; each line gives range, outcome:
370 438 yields 291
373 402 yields 322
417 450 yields 271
